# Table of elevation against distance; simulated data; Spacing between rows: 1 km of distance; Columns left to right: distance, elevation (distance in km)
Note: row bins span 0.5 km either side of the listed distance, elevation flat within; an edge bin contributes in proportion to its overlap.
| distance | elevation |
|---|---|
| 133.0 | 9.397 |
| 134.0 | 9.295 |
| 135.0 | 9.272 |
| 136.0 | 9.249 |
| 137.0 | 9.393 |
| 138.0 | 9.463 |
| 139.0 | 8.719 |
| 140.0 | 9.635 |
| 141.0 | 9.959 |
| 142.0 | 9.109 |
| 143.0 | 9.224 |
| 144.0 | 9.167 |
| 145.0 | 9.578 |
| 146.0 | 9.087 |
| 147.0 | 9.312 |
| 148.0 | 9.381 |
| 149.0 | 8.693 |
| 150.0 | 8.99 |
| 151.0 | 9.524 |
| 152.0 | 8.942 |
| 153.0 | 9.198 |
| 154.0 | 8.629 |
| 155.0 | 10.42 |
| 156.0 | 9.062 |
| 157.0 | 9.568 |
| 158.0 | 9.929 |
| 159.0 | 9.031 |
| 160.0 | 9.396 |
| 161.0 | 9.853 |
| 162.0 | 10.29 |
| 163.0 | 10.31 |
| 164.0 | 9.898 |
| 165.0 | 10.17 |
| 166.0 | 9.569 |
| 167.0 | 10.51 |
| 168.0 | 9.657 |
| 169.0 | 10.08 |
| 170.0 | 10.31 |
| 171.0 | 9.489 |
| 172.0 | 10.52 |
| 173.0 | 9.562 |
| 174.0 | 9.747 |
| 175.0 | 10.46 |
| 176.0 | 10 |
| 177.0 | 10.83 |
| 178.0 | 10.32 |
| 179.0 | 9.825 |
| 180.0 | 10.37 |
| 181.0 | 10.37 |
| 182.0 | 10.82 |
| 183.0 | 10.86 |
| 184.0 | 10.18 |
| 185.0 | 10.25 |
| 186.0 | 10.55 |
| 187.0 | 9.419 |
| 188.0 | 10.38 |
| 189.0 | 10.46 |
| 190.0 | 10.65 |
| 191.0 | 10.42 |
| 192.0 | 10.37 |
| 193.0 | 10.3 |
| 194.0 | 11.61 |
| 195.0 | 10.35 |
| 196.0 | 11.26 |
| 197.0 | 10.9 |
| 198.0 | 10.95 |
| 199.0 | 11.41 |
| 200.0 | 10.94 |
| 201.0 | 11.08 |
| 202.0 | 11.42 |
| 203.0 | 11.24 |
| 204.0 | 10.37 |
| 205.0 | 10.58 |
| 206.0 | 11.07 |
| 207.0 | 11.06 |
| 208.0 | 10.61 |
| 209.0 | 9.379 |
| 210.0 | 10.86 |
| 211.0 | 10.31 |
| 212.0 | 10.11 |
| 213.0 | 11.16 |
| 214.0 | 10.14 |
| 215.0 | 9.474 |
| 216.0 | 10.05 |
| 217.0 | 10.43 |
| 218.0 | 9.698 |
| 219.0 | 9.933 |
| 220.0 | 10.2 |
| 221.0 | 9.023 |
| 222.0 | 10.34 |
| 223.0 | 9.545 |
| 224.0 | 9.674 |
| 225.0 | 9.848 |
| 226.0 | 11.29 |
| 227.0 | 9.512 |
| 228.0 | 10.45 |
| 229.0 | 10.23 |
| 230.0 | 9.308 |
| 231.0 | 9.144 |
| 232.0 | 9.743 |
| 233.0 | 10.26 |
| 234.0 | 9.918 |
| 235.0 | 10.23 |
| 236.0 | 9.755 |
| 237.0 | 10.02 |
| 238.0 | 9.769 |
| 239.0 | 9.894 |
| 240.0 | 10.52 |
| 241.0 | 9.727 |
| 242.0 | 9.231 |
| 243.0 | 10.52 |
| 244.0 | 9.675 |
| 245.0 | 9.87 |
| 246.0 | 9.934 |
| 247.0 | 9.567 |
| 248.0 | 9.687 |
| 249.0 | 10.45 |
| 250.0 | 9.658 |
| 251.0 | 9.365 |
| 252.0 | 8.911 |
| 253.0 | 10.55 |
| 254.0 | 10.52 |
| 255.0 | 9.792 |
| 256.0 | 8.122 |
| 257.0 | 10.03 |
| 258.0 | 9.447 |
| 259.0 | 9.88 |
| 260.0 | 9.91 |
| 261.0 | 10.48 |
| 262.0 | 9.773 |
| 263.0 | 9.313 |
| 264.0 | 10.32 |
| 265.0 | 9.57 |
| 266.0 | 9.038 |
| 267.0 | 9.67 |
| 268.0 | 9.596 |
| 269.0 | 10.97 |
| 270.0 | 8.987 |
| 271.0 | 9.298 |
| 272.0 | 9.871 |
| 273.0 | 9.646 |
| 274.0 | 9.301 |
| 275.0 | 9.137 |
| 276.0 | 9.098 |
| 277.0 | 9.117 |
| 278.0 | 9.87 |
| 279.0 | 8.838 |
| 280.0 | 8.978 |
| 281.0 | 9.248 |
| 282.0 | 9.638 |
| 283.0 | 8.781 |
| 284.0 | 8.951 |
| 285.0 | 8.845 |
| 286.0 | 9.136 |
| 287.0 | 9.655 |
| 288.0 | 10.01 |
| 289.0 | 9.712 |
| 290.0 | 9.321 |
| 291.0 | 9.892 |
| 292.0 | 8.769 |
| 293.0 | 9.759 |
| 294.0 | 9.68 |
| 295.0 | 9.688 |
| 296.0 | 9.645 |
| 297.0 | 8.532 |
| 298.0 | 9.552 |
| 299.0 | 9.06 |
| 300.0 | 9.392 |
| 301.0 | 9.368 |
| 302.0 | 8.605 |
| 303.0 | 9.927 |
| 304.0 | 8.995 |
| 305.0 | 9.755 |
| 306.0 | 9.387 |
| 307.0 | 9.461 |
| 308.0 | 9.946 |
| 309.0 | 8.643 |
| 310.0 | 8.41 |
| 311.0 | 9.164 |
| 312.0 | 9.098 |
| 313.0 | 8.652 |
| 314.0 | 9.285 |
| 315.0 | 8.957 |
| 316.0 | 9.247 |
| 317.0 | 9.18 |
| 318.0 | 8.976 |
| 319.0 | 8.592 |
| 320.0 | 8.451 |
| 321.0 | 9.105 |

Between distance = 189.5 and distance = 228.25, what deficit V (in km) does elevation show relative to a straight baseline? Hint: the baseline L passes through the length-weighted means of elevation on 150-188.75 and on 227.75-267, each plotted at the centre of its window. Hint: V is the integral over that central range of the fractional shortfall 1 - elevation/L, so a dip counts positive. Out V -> -2.30 km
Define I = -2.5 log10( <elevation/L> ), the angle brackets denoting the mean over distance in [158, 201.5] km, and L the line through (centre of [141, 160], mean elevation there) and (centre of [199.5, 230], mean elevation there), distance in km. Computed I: -0.06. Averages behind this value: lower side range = 9.29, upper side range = 10.3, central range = 10.3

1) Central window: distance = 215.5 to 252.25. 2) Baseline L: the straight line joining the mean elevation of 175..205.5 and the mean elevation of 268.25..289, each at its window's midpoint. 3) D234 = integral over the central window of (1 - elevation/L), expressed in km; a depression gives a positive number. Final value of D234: 0.4 km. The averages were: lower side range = 10.6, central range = 9.88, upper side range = 9.38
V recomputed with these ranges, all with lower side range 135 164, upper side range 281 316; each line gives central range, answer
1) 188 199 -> -1.6 km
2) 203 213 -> -1.3 km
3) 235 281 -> -1.8 km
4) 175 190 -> -1.6 km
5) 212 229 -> -1.3 km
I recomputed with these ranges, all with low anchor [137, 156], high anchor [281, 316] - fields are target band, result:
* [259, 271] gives -0.06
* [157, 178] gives -0.08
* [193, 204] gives -0.19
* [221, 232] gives -0.07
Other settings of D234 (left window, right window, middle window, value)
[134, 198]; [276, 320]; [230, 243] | -0.4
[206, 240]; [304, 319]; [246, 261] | 0.0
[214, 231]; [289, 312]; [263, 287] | 0.3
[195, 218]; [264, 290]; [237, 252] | 0.2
